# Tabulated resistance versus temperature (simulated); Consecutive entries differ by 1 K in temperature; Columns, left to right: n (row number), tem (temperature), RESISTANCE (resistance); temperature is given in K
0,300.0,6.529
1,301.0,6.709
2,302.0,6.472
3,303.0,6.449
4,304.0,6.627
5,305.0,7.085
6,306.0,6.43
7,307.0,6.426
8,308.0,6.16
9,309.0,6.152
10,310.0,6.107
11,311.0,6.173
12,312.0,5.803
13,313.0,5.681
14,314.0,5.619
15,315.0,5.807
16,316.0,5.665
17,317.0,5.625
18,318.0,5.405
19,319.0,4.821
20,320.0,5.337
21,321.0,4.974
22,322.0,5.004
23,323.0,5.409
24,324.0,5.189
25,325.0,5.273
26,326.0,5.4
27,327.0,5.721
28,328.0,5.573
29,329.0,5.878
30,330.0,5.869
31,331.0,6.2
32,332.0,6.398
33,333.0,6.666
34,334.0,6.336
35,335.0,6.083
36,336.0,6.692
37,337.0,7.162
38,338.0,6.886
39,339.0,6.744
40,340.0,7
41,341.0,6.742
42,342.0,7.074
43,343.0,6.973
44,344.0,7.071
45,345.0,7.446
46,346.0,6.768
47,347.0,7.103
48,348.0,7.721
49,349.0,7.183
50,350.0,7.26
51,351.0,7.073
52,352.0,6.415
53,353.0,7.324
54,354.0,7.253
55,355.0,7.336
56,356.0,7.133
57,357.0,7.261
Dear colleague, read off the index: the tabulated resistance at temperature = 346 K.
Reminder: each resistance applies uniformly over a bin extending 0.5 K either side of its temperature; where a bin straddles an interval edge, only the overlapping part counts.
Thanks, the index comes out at 6.768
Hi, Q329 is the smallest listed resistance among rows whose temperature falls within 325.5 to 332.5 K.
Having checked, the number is 5.4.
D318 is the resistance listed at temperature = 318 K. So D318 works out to 5.405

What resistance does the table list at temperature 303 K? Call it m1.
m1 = 6.449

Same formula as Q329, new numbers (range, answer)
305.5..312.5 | 5.803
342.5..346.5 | 6.768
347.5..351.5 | 7.073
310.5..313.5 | 5.681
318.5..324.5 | 4.821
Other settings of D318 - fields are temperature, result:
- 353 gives 7.324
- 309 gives 6.152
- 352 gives 6.415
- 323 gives 5.409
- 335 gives 6.083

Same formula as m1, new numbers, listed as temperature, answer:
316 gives 5.665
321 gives 4.974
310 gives 6.107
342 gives 7.074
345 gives 7.446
